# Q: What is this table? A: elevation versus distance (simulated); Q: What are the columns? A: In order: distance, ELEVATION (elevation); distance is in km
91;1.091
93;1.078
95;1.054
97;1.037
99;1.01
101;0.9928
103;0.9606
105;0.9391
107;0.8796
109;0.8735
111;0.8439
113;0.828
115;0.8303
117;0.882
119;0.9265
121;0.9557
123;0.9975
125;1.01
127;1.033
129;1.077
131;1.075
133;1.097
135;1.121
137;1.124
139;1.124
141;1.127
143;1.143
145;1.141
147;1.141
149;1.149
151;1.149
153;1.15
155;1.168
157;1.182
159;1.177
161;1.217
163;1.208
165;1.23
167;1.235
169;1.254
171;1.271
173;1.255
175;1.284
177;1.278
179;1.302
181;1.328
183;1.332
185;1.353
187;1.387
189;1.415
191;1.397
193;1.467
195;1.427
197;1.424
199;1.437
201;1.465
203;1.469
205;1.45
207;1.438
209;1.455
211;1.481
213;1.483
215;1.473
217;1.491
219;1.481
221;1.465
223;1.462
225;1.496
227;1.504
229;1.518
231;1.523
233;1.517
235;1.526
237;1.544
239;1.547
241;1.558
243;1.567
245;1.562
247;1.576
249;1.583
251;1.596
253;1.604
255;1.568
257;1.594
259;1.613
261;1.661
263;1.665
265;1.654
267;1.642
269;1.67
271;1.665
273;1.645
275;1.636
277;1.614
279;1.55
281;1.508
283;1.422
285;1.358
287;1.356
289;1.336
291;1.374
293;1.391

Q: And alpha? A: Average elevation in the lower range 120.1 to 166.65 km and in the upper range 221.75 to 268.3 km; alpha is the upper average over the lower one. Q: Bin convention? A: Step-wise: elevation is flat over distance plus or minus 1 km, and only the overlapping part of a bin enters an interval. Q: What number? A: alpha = 1.40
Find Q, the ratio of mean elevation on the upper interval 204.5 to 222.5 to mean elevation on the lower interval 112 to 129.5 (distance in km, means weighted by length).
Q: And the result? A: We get 1.6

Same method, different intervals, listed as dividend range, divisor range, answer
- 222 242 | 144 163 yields 1.30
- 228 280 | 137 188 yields 1.30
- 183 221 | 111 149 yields 1.40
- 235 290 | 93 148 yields 1.55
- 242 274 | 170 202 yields 1.19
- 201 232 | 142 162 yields 1.27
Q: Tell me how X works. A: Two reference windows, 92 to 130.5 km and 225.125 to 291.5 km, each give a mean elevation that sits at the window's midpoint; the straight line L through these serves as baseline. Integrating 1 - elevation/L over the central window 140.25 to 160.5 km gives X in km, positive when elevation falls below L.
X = -0.7 km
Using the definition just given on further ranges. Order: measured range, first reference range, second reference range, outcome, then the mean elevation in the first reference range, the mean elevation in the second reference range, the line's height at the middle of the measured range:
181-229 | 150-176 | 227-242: -1.6 km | 1.21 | 1.53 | 1.4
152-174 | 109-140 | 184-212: 0.2 km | 0.991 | 1.43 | 1.22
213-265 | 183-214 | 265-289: -2.0 km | 1.43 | 1.55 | 1.49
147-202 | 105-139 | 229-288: -3.9 km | 0.976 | 1.57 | 1.2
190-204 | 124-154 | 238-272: -0.8 km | 1.11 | 1.61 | 1.36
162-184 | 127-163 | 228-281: -0.3 km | 1.14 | 1.59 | 1.25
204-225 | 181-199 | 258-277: 0.1 km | 1.4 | 1.65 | 1.48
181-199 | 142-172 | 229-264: -0.9 km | 1.19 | 1.58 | 1.33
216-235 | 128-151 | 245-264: -0.2 km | 1.12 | 1.6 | 1.48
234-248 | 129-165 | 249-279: -0.2 km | 1.15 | 1.63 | 1.53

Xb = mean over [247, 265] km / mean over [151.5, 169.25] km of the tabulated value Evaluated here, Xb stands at 1.34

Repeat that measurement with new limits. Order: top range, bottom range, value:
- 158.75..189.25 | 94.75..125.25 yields 1.37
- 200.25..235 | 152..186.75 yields 1.18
